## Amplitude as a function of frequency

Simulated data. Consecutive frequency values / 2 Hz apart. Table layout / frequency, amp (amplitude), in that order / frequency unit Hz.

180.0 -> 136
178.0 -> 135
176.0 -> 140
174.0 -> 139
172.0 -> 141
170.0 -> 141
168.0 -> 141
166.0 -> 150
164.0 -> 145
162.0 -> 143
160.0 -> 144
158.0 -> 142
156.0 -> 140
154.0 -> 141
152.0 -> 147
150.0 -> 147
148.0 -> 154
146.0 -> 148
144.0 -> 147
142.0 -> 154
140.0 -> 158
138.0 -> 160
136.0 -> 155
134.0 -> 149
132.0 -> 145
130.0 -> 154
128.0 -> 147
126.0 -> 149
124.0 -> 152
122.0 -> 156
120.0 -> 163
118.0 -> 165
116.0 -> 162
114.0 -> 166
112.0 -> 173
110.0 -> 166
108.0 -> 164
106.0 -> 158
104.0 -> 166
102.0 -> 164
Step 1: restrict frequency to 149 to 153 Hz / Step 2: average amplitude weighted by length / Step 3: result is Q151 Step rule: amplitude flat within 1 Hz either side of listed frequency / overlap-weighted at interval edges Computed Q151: 147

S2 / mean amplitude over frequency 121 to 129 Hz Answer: 151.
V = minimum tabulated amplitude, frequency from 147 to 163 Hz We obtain 140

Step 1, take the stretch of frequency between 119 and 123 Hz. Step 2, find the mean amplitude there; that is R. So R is 160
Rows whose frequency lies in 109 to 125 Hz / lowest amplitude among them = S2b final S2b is 152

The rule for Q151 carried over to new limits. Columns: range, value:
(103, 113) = 165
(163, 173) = 144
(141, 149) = 151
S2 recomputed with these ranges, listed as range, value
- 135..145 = 155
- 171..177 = 140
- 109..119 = 166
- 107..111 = 165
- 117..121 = 164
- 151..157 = 143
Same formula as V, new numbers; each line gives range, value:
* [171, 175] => 139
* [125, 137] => 145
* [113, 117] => 162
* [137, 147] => 147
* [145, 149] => 148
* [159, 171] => 141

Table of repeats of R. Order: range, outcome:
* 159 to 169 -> 145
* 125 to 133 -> 149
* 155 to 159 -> 141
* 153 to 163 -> 142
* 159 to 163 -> 144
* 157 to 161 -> 143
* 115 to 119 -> 164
